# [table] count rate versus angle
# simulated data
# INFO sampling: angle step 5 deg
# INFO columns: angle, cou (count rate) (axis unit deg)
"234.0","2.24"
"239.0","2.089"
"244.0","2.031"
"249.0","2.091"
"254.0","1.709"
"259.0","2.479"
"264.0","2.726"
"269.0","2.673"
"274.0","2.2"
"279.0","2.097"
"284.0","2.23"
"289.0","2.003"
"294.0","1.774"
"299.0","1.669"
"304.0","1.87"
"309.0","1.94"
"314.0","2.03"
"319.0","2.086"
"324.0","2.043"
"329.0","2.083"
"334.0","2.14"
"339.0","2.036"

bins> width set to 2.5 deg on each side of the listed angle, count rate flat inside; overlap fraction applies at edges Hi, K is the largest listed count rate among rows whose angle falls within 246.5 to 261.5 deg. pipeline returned 2.479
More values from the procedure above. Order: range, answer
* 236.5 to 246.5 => 2.089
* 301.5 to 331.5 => 2.086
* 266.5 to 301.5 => 2.673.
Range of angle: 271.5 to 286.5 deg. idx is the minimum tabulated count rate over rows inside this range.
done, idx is 2.097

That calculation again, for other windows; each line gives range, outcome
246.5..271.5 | 1.709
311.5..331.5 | 2.03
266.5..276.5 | 2.2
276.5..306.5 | 1.669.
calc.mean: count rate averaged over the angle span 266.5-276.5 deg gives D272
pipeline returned 2.44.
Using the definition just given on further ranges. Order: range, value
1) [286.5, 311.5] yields 1.85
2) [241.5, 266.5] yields 2.21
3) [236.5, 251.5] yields 2.07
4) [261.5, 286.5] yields 2.39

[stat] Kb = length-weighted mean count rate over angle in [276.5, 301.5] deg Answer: 1.95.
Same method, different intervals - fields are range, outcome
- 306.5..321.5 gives 2.02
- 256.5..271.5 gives 2.63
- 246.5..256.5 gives 1.9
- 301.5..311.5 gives 1.91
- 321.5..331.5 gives 2.06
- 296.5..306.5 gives 1.77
